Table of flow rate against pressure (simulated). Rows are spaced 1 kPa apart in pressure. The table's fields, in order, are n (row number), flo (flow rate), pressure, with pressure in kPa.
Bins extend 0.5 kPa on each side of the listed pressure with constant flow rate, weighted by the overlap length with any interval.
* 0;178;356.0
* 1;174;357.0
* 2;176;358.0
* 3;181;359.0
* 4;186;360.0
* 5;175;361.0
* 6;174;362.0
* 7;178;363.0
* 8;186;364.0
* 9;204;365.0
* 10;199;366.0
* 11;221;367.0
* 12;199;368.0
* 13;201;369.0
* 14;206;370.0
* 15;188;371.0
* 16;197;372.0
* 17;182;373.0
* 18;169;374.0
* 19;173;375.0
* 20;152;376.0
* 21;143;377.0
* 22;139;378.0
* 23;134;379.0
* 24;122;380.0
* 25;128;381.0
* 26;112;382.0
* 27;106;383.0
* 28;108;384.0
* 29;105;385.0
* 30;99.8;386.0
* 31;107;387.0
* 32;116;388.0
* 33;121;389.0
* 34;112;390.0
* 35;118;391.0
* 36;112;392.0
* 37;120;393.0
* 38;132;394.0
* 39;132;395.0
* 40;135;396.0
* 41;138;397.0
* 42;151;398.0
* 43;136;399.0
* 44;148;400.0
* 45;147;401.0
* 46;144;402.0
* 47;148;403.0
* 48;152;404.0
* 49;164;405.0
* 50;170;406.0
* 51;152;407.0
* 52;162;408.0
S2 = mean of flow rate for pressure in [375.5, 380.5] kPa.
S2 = 138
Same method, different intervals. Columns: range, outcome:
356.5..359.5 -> 177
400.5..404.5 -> 148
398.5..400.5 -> 142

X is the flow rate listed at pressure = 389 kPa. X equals 121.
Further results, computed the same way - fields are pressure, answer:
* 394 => 132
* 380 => 122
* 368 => 199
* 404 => 152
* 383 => 106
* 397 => 138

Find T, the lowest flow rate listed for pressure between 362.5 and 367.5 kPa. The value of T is 178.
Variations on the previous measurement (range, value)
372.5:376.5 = 152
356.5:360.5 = 174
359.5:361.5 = 175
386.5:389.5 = 107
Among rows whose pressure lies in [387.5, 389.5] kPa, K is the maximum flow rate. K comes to 121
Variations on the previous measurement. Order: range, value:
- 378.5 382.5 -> 134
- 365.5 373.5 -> 221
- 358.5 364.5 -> 186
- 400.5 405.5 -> 164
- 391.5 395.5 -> 132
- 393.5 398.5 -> 151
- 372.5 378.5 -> 182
